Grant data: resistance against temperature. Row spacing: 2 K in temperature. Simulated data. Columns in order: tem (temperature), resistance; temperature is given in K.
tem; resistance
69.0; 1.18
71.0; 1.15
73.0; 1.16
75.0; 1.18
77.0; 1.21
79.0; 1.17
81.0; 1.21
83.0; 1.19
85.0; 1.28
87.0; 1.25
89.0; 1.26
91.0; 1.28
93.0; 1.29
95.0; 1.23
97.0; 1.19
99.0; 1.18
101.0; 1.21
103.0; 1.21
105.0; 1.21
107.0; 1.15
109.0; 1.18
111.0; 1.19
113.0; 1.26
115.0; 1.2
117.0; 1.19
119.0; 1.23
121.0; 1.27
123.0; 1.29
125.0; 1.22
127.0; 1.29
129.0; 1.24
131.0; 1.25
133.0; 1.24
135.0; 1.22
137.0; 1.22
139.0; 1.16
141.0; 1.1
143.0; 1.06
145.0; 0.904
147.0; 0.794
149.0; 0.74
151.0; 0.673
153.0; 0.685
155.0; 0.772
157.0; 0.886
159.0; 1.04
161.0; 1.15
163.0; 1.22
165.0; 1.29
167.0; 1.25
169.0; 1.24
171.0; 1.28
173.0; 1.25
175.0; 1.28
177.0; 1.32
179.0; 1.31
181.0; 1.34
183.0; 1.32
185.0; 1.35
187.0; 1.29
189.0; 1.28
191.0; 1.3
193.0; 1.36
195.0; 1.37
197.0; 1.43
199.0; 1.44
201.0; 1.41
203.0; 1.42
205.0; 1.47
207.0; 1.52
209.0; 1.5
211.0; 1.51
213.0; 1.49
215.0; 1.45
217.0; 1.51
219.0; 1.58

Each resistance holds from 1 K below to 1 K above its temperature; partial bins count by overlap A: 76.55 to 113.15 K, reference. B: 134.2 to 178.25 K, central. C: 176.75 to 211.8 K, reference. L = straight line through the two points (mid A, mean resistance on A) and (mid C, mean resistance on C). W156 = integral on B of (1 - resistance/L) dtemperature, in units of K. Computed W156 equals 8.4 K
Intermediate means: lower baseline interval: 1.22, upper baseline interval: 1.39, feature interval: 1.07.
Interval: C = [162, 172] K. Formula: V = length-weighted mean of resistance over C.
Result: 1.26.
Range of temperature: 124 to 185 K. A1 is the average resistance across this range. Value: 1.13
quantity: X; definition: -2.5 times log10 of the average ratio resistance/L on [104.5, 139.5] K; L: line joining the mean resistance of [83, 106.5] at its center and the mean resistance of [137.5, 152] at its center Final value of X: -0.15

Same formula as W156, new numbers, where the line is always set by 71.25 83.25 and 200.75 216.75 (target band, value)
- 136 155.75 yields 6.2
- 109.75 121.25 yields 0.5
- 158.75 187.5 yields 2.7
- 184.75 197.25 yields 0.9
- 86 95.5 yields -0.4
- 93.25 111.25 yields 0.6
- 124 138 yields 0.7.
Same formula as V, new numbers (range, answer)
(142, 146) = 0.982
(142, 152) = 0.834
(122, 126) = 1.25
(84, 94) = 1.27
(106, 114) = 1.19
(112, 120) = 1.22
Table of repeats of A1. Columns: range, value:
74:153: 1.16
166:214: 1.36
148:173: 1.03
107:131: 1.23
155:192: 1.23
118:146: 1.19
